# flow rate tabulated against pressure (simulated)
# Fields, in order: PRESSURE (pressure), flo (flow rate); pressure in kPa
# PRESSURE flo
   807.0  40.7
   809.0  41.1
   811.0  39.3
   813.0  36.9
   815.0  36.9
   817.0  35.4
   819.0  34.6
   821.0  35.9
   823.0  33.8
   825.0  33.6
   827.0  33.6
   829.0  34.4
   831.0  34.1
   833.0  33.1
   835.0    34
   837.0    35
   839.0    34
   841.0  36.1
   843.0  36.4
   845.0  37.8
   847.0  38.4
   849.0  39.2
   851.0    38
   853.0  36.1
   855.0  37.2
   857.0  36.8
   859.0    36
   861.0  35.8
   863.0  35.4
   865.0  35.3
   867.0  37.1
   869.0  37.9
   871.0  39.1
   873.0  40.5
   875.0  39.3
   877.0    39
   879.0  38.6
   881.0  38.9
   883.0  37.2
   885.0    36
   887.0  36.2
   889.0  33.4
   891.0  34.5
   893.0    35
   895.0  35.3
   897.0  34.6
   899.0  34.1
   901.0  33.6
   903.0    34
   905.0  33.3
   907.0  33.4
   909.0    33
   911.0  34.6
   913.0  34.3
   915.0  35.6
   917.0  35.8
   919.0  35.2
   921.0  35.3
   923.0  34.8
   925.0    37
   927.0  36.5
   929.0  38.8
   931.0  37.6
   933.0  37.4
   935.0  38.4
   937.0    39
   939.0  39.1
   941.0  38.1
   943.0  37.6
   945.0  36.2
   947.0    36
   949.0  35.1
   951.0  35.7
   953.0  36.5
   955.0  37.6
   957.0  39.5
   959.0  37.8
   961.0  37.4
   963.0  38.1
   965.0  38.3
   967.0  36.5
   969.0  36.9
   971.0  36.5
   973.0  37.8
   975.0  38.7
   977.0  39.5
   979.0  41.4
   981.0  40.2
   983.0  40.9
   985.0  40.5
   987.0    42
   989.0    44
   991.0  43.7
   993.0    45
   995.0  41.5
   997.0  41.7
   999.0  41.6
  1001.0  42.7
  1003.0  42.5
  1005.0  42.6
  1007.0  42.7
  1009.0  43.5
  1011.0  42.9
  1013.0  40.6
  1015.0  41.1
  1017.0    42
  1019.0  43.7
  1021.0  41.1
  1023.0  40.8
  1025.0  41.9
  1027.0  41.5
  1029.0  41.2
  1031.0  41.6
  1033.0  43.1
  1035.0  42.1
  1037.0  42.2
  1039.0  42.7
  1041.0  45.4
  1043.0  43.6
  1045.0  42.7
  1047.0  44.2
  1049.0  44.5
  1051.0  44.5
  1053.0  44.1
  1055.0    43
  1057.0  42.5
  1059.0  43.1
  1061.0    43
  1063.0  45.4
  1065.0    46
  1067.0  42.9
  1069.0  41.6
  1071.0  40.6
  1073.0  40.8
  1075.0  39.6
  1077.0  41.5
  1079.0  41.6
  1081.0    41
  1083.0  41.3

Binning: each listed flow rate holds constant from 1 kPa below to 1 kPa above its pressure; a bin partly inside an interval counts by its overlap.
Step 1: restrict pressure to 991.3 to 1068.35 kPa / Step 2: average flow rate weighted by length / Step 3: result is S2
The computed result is 42.8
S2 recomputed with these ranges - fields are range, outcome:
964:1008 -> 40.8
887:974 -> 36.2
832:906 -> 36.3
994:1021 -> 42.2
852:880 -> 37.4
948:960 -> 37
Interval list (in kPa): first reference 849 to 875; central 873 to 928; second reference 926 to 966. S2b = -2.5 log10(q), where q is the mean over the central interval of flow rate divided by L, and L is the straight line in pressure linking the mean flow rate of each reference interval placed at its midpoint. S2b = 0.05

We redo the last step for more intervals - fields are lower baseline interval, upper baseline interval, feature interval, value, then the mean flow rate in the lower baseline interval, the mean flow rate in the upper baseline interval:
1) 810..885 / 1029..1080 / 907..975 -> 0.07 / 36.5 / 42.9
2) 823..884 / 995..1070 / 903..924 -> 0.12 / 36.6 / 42.7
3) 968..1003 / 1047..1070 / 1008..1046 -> 0.01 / 40.9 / 43.7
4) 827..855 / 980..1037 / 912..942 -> 0.06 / 35.9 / 42.1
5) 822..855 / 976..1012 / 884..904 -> 0.10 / 35.5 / 42.2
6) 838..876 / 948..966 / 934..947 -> -0.02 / 37.2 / 37.3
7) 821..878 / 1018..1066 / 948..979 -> 0.08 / 36.3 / 43.1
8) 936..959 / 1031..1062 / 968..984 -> 0.00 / 37.3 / 43.3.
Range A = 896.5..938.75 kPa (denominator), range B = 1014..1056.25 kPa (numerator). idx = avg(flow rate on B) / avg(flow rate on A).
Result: 1.20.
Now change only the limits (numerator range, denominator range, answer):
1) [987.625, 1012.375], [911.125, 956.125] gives 1.17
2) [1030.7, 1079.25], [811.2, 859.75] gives 1.20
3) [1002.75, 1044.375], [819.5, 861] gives 1.19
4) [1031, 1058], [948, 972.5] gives 1.17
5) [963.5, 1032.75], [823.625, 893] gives 1.13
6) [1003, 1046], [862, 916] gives 1.18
